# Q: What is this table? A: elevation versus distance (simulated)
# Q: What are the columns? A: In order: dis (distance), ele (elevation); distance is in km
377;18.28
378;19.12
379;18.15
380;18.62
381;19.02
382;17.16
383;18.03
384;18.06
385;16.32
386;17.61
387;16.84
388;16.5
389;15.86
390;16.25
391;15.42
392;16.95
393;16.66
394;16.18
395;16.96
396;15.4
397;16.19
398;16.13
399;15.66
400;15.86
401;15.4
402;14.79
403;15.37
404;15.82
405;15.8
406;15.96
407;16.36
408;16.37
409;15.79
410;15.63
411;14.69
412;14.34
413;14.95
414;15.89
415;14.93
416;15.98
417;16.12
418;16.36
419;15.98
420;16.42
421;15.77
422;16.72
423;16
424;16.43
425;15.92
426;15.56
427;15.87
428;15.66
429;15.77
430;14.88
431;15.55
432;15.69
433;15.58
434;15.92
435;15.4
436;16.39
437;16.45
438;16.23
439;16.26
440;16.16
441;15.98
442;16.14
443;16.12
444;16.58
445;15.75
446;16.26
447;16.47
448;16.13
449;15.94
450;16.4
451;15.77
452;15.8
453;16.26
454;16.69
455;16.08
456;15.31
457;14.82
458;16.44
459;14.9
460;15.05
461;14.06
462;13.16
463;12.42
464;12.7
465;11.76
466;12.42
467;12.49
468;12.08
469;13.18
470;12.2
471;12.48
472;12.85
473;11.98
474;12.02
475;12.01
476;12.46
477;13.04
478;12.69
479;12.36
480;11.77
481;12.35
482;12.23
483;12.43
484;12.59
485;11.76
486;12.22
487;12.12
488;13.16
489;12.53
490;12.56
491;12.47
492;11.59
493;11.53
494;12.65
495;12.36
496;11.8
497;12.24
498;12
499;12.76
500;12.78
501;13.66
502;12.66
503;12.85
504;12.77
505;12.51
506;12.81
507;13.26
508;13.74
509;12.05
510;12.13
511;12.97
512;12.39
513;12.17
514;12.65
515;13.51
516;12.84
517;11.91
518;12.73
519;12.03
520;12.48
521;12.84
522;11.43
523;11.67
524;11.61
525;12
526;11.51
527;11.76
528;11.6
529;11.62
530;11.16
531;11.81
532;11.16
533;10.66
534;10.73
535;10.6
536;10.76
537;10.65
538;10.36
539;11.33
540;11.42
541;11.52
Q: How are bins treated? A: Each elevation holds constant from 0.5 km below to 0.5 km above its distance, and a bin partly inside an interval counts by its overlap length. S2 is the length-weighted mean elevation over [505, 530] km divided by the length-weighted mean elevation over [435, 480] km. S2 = 0.8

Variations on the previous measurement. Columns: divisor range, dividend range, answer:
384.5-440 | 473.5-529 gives 0.78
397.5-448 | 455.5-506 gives 0.80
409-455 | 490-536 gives 0.77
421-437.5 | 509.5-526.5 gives 0.77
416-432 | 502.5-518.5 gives 0.80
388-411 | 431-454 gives 1.01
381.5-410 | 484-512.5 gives 0.77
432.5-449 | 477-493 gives 0.76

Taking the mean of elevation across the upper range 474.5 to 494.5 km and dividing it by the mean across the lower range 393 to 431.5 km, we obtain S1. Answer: 0.78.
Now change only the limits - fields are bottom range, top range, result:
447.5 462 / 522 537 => 0.73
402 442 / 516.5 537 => 0.73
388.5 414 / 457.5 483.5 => 0.81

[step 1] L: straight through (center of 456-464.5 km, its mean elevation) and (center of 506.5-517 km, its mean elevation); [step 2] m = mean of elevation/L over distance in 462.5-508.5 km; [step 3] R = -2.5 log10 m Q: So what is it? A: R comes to 0.09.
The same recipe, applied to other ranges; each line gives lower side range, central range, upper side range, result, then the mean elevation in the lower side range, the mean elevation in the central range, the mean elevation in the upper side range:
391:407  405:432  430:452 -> 0.015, 15.9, 15.8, 16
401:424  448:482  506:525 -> 0.030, 15.7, 13.7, 12.5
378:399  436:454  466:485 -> -0.159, 16.9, 16.2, 12.4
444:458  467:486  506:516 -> 0.183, 16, 12.4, 12.8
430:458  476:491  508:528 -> 0.130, 16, 12.4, 12.3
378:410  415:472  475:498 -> -0.074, 16.5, 15.3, 12.3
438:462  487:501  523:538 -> 0.080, 15.8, 12.4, 11.2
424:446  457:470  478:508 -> 0.066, 15.9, 13.4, 12.5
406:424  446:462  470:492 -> -0.140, 15.8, 15.7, 12.4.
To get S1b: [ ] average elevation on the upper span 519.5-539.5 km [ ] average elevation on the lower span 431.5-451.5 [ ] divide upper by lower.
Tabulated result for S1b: 0.7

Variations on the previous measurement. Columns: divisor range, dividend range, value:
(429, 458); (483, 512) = 0.78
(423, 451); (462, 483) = 0.78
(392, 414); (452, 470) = 0.89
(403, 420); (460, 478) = 0.80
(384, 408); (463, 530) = 0.77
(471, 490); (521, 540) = 0.91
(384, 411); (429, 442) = 0.99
